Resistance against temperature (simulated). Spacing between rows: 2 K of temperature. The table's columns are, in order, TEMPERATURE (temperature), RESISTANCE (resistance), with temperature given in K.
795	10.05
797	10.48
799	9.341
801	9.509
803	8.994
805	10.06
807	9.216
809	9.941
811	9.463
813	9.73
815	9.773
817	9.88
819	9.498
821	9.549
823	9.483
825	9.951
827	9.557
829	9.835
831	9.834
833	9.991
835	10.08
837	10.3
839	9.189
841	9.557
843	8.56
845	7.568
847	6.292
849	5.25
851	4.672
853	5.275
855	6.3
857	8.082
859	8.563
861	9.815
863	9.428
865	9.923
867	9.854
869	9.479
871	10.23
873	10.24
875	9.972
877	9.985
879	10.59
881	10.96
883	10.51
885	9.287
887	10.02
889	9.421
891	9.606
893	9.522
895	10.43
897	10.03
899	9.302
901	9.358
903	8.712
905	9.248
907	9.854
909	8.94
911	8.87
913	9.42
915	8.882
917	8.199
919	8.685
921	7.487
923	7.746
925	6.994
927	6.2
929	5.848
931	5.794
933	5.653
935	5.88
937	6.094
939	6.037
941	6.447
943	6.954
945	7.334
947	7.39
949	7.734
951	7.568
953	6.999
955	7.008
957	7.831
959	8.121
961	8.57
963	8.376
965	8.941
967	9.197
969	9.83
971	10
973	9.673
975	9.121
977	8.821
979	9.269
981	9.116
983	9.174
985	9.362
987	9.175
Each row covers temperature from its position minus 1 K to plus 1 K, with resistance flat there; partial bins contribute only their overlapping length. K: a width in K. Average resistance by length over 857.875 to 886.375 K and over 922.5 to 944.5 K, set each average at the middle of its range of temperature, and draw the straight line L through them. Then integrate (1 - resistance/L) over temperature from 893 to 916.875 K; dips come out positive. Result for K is -4.0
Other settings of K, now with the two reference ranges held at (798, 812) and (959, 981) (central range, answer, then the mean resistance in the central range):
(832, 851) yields 2.21 K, 8.33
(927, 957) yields 8.29 K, 6.65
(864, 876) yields -0.76 K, 9.95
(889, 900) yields -0.53 K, 9.75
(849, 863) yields 3.34 K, 7.15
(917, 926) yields 1.42 K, 7.78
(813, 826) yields -0.30 K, 9.69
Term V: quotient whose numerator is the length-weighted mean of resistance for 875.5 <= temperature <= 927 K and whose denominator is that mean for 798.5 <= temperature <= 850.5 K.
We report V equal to 1.0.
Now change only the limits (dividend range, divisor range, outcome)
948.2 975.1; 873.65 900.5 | 0.85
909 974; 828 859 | 0.95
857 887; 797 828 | 1.02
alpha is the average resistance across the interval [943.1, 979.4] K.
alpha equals 8.38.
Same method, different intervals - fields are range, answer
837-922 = 8.96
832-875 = 8.54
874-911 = 9.74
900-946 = 7.59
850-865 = 7.61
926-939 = 5.92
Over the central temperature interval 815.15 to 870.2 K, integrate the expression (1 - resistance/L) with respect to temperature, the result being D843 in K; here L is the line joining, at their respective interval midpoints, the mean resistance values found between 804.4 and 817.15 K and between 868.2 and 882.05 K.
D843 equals 6.6 K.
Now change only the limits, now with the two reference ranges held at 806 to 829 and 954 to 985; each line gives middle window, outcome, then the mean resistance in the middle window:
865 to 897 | -2.32 K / 10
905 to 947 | 7.84 K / 7.41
